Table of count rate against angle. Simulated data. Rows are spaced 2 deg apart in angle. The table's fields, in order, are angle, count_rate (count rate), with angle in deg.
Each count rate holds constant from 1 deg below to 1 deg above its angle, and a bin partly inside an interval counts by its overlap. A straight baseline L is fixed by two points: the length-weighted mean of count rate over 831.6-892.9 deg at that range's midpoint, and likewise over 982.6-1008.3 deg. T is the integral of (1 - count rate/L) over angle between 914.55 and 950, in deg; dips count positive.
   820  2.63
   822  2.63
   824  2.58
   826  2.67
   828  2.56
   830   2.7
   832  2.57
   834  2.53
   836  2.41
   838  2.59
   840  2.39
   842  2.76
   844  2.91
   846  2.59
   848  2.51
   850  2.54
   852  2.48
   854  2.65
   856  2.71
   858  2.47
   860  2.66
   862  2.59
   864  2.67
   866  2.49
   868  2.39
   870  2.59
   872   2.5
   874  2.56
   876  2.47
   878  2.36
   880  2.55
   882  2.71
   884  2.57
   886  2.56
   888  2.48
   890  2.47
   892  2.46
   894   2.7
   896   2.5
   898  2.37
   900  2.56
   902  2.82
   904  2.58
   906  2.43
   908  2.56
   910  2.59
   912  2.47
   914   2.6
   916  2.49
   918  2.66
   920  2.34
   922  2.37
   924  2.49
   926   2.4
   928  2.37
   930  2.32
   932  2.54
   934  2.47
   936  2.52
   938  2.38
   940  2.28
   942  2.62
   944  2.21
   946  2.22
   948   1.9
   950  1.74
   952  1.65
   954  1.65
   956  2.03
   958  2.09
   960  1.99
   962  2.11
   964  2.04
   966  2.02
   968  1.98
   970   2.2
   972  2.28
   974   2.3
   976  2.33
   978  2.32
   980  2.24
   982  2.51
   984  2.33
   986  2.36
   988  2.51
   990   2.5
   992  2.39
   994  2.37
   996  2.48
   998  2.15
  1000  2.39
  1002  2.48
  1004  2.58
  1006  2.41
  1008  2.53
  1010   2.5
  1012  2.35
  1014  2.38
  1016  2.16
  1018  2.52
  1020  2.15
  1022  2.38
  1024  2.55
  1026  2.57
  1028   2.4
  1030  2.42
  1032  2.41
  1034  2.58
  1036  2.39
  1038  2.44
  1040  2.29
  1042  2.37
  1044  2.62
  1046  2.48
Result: 1.61 deg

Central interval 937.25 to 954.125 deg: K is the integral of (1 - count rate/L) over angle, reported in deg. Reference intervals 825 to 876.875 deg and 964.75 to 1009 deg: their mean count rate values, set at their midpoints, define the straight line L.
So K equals 2.29 deg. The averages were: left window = 2.58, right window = 2.35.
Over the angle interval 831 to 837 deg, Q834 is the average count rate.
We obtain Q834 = 2.5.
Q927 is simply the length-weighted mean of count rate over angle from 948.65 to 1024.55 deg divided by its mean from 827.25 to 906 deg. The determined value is 0.88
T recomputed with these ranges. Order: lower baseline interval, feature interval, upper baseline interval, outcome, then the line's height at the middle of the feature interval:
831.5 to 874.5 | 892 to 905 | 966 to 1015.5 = -0.4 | 2.5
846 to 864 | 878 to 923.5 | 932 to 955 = -3.2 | 2.37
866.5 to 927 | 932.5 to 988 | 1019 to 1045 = 6.5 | 2.48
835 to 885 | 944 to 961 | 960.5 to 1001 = 3.1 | 2.35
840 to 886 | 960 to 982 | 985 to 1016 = 2.4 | 2.45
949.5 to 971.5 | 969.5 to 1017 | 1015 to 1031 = -4.2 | 2.19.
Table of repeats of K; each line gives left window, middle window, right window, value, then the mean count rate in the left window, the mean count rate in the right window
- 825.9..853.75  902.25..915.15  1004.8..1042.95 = -0.17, 2.59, 2.41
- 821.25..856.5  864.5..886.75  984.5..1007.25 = 0.26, 2.6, 2.42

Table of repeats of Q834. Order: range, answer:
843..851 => 2.64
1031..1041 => 2.42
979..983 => 2.38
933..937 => 2.5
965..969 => 2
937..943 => 2.43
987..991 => 2.5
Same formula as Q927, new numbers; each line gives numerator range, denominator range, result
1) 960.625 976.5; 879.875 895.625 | 0.84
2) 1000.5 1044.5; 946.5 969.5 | 1.25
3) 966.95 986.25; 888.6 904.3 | 0.89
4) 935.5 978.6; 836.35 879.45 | 0.83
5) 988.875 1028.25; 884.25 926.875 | 0.96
